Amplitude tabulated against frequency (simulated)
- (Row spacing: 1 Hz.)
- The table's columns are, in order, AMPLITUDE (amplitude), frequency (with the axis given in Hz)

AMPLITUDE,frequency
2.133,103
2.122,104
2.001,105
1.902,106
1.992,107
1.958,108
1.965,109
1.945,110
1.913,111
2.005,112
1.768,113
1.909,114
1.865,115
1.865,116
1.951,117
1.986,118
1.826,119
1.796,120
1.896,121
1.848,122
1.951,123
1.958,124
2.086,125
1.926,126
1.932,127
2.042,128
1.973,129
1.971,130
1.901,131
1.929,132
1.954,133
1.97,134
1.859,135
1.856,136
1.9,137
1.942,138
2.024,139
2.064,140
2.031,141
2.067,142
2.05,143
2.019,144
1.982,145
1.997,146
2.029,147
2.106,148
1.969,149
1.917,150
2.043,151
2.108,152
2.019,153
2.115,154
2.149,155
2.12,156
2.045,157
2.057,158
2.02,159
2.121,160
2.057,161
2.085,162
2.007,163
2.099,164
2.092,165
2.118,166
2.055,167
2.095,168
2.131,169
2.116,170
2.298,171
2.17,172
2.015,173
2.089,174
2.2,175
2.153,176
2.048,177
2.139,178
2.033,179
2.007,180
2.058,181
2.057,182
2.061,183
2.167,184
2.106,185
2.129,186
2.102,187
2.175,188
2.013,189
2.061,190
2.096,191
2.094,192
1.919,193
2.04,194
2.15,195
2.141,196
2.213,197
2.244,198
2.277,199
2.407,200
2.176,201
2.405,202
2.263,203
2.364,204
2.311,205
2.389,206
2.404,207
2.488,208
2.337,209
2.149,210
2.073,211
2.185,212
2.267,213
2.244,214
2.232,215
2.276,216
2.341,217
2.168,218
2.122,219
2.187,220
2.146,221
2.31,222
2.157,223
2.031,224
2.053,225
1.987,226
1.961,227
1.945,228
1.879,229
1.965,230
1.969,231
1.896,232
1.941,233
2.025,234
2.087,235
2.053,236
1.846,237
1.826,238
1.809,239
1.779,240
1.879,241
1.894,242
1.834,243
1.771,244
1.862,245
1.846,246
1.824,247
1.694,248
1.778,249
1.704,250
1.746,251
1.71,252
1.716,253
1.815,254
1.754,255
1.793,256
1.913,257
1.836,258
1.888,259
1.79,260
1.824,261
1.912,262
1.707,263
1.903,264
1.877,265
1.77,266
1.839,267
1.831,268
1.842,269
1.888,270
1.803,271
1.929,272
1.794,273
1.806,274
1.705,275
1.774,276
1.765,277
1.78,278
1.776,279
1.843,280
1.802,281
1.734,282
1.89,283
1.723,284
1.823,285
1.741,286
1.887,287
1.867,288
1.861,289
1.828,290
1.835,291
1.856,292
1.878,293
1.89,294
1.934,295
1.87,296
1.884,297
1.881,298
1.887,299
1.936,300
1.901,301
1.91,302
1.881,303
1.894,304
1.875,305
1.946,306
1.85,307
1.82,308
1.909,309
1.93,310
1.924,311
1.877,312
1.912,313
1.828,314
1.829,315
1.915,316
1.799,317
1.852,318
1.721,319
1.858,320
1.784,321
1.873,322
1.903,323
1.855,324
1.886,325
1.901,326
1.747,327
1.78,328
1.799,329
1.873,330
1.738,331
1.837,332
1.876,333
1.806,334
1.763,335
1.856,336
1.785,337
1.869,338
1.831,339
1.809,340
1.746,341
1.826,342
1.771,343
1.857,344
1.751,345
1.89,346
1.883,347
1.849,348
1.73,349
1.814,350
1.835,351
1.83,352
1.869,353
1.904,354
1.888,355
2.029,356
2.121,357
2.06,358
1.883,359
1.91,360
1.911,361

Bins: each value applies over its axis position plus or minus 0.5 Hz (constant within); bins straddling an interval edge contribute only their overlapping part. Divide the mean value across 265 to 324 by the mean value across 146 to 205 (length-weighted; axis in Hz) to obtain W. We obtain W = 0.87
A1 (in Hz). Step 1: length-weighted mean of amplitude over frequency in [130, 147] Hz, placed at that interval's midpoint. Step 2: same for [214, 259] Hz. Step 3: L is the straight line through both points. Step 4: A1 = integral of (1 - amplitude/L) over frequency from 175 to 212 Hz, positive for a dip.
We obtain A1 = -4.1 Hz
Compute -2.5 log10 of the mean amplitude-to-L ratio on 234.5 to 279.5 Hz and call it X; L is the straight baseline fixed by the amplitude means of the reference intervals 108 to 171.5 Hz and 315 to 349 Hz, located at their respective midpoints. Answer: 0.042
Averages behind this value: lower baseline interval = 2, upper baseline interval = 1.83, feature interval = 1.82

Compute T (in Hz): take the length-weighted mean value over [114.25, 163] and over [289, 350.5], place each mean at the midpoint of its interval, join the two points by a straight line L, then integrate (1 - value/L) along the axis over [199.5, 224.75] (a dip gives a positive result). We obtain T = -4.2 Hz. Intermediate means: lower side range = 1.99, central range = 2.26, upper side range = 1.85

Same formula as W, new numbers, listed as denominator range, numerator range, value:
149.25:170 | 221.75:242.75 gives 0.95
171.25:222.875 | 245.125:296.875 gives 0.83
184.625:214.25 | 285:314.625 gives 0.85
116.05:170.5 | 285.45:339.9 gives 0.93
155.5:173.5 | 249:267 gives 0.86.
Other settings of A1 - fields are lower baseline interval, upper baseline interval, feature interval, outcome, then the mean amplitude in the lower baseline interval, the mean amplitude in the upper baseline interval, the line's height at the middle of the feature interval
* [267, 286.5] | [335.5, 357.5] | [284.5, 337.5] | -0.8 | 1.8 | 1.85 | 1.83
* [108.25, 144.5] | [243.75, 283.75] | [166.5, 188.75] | -2.5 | 1.94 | 1.81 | 1.89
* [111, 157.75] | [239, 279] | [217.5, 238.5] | -2.0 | 1.97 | 1.81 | 1.85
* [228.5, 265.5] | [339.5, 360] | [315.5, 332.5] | 0.3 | 1.85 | 1.87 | 1.86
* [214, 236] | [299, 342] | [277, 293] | 1.0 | 2.08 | 1.85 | 1.94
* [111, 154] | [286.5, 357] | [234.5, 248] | 0.3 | 1.96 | 1.86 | 1.9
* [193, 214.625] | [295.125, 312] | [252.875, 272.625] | 2.0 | 2.26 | 1.89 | 2.04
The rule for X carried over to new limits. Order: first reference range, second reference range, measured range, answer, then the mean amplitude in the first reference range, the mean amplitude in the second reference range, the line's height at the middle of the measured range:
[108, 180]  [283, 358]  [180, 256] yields -0.06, 2.01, 1.86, 1.95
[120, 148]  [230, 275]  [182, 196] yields -0.10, 1.97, 1.84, 1.91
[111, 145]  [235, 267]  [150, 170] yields -0.09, 1.94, 1.82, 1.91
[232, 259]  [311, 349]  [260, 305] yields 0.00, 1.84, 1.83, 1.83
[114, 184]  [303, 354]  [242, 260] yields 0.07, 2.02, 1.84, 1.92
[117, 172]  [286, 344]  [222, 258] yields 0.02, 2.01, 1.85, 1.92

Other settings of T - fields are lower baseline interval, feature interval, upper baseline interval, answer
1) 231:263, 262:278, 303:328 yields 0.26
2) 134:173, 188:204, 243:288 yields -1.77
